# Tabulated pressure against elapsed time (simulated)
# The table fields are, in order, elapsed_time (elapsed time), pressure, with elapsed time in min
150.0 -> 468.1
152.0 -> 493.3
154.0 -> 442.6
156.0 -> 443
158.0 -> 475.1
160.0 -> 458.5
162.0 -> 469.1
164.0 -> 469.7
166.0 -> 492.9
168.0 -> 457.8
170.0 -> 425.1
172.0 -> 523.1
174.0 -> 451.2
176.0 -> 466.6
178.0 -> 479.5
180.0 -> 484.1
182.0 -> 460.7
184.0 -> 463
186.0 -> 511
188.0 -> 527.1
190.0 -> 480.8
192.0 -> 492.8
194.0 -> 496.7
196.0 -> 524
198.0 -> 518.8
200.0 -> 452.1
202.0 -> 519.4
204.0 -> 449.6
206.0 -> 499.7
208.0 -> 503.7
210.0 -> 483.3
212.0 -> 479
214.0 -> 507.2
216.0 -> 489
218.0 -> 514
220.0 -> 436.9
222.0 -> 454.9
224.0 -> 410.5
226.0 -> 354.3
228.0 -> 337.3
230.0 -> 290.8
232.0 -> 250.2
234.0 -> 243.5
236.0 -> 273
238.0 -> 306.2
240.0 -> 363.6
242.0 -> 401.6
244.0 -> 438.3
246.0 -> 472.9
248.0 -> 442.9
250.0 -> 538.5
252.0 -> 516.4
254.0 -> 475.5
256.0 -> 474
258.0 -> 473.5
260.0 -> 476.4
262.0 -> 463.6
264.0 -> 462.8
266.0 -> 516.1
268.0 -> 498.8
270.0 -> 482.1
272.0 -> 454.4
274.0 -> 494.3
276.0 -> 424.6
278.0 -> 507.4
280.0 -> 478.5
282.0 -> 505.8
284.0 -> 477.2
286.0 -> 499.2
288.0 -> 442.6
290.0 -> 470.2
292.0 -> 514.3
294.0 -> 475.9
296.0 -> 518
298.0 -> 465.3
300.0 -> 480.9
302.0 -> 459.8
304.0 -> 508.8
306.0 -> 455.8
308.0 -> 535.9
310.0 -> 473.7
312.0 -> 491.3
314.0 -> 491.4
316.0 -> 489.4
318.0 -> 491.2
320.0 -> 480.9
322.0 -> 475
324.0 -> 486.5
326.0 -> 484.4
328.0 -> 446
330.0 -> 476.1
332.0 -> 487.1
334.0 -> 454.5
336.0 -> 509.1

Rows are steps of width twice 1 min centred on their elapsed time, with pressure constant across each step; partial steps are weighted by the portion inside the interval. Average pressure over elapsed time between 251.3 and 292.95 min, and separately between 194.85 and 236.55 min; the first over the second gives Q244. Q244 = 1.12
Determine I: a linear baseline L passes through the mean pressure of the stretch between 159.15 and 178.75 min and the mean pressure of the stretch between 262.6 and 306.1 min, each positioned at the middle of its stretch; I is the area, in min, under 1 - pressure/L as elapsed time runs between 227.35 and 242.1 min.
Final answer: 5.4 min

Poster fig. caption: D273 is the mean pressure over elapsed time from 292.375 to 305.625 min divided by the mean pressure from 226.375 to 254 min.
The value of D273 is 1.28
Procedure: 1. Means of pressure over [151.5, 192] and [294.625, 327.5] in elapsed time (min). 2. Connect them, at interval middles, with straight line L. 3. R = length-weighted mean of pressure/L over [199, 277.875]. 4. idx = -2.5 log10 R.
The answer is 0.09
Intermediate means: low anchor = 474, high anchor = 486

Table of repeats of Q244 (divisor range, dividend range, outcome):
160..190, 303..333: 1.02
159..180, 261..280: 1.02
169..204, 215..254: 0.82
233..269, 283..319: 1.12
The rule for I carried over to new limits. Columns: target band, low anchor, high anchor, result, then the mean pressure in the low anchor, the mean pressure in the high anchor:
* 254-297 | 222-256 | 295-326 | -4.3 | 387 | 487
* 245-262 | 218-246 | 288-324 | -3.7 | 361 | 486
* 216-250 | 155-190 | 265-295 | 6.8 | 474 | 483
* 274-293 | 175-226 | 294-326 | 0.2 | 482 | 487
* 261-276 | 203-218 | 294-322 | 0.3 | 489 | 487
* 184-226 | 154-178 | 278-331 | -1.1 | 466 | 484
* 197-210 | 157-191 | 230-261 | -1.2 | 476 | 406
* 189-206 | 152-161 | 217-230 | -2.6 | 459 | 408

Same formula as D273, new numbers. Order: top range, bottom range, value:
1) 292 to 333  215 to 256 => 1.20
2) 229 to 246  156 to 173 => 0.70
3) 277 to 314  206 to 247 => 1.21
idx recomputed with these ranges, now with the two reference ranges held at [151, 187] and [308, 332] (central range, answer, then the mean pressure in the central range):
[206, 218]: -0.047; 495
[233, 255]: 0.173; 407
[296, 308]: -0.003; 483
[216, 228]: 0.106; 431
